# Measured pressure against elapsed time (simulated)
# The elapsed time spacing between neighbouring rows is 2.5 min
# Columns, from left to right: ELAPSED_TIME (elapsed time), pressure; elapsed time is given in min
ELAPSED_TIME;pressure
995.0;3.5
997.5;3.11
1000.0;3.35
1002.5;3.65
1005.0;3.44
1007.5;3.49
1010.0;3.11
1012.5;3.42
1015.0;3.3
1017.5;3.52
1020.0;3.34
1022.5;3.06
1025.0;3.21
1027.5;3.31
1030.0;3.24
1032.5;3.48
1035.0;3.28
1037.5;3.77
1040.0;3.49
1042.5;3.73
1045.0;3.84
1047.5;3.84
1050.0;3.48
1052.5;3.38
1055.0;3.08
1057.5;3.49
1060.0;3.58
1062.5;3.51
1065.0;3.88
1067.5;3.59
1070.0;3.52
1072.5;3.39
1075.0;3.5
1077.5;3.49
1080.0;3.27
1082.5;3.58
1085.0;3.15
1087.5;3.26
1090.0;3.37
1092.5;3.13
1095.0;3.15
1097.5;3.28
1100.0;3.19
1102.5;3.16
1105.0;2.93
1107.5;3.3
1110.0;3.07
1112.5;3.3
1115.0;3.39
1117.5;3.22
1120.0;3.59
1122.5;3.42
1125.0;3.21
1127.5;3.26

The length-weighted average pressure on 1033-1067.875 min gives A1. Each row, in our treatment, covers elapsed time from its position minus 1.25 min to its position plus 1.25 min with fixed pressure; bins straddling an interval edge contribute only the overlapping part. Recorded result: 3.56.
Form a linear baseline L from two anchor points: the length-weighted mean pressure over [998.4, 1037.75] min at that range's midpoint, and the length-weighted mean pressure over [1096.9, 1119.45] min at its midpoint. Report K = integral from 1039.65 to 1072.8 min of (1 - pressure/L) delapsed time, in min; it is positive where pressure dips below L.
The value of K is -2.7 min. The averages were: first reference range 3.36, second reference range 3.21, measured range 3.56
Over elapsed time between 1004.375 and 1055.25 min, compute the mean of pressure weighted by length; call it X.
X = 3.43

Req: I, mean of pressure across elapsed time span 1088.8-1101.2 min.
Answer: 3.22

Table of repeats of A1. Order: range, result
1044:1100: 3.44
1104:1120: 3.24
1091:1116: 3.19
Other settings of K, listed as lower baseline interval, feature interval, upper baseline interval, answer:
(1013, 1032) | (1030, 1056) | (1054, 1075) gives -1.0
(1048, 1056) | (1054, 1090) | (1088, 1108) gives -1.7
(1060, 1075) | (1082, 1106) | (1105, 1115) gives 1.0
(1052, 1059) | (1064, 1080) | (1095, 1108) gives -1.3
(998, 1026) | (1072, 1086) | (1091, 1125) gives -0.5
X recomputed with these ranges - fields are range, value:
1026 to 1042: 3.44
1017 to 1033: 3.29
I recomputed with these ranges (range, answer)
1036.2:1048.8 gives 3.73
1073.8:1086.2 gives 3.4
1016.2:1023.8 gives 3.31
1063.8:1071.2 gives 3.66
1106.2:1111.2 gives 3.18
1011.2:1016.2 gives 3.36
